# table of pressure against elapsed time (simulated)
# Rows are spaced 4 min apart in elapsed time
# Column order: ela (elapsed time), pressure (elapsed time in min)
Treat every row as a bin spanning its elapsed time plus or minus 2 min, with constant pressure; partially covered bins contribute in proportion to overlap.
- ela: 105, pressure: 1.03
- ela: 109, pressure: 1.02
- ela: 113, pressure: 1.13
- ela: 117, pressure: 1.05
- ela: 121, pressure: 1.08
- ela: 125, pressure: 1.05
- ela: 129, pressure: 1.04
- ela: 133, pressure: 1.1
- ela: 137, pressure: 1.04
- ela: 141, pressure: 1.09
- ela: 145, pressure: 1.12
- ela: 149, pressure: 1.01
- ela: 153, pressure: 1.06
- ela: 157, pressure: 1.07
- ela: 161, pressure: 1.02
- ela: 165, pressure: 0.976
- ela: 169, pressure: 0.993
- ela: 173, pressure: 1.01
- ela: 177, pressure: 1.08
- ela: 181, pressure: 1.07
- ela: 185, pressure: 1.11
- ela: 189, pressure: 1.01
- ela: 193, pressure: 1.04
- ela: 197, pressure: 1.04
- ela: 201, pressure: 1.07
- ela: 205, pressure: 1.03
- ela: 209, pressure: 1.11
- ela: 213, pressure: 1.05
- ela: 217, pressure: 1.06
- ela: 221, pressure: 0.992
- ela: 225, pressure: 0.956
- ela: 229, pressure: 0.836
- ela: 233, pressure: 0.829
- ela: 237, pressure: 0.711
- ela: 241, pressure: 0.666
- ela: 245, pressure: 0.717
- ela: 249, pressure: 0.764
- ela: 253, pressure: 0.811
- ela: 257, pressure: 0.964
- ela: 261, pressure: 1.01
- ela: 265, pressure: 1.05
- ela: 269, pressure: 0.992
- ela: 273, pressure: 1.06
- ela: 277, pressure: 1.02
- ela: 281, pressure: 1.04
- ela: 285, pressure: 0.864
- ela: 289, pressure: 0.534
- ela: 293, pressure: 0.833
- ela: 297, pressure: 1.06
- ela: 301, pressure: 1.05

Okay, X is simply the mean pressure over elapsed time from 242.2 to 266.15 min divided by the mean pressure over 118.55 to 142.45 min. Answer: 0.82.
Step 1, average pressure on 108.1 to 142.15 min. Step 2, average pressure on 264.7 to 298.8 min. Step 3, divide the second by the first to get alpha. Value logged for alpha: 0.9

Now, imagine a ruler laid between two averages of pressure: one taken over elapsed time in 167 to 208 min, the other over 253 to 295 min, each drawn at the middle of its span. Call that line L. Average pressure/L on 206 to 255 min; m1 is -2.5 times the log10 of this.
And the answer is 0.13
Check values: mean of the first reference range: 1.05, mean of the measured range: 0.878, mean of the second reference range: 0.931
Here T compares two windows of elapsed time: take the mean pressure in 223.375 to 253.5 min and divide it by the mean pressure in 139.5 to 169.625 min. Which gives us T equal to 0.8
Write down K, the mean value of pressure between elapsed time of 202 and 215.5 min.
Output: 1.06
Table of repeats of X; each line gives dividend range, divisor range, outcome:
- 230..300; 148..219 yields 0.84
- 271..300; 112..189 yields 0.87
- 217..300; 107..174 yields 0.85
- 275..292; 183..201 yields 0.82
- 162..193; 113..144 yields 0.97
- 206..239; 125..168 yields 0.90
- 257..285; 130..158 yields 0.95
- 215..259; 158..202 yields 0.81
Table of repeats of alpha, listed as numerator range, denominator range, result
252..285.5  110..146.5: 0.92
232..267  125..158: 0.78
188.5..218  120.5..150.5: 0.99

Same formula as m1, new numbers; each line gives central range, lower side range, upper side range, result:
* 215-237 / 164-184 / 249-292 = 0.07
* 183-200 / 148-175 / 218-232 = -0.08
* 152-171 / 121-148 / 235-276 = 0.01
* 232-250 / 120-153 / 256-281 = 0.37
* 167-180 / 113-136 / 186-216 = 0.03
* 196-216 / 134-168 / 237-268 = -0.13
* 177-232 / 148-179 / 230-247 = -0.18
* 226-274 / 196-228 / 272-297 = 0.11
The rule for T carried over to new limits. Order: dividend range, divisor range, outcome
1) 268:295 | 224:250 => 1.16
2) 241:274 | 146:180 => 0.87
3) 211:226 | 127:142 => 0.96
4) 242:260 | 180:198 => 0.77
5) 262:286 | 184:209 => 0.96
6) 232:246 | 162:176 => 0.72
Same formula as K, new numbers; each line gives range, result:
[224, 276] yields 0.876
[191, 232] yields 1.01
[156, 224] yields 1.04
